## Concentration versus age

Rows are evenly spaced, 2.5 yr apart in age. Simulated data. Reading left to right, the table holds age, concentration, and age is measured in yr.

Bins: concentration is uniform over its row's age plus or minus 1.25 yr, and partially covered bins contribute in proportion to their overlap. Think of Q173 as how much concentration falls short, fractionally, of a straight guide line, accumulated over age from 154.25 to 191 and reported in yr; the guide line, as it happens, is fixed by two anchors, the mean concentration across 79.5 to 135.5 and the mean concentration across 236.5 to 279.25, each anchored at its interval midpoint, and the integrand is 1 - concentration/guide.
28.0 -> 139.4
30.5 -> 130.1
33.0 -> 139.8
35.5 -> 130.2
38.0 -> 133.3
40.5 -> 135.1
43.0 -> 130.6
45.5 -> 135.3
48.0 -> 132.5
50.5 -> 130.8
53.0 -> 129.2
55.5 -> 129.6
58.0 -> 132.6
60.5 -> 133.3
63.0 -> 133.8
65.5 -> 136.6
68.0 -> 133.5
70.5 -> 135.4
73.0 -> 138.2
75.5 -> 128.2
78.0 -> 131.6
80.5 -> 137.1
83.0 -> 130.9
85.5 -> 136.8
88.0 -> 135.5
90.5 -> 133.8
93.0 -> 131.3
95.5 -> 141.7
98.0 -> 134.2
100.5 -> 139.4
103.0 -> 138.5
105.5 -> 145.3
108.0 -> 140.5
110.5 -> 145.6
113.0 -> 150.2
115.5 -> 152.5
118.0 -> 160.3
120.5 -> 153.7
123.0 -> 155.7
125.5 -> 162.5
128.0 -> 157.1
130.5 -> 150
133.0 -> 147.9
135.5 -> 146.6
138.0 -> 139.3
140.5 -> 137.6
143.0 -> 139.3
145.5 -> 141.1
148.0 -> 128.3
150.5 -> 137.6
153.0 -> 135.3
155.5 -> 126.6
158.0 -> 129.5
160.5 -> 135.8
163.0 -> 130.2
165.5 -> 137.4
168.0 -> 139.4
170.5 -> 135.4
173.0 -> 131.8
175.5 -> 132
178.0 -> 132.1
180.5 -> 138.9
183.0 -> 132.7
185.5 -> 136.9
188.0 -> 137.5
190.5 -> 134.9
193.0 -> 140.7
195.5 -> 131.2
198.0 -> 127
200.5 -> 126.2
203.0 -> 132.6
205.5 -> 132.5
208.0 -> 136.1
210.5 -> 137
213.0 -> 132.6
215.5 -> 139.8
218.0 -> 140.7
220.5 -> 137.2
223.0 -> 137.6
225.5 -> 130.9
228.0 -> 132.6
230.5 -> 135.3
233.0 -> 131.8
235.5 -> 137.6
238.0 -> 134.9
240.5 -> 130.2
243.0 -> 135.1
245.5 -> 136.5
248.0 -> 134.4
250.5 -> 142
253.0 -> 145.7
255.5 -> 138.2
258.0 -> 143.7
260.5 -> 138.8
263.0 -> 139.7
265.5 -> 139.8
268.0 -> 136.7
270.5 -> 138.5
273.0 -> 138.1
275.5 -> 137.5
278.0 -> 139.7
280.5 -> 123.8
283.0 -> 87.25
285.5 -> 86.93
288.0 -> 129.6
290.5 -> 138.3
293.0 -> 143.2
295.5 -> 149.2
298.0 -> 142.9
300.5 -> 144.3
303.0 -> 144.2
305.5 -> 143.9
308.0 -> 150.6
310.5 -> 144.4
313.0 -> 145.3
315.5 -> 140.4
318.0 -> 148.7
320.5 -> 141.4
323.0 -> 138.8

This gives 2.0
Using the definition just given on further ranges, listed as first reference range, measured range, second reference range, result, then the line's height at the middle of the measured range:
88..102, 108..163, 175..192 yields -3.4 yr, 136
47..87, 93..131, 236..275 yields -3.8 yr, 134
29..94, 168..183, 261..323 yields 0.1 yr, 135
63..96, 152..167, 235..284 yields 0.2 yr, 135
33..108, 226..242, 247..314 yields 0.3 yr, 136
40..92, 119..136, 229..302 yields -2.6 yr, 134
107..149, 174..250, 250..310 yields 3.6 yr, 141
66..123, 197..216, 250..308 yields 0.6 yr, 137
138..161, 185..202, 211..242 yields 0.2 yr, 135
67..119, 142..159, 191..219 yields 0.3 yr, 137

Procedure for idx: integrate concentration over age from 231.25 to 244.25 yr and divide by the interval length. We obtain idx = 134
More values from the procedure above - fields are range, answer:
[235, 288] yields 132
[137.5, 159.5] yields 135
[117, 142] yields 151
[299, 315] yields 145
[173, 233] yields 134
